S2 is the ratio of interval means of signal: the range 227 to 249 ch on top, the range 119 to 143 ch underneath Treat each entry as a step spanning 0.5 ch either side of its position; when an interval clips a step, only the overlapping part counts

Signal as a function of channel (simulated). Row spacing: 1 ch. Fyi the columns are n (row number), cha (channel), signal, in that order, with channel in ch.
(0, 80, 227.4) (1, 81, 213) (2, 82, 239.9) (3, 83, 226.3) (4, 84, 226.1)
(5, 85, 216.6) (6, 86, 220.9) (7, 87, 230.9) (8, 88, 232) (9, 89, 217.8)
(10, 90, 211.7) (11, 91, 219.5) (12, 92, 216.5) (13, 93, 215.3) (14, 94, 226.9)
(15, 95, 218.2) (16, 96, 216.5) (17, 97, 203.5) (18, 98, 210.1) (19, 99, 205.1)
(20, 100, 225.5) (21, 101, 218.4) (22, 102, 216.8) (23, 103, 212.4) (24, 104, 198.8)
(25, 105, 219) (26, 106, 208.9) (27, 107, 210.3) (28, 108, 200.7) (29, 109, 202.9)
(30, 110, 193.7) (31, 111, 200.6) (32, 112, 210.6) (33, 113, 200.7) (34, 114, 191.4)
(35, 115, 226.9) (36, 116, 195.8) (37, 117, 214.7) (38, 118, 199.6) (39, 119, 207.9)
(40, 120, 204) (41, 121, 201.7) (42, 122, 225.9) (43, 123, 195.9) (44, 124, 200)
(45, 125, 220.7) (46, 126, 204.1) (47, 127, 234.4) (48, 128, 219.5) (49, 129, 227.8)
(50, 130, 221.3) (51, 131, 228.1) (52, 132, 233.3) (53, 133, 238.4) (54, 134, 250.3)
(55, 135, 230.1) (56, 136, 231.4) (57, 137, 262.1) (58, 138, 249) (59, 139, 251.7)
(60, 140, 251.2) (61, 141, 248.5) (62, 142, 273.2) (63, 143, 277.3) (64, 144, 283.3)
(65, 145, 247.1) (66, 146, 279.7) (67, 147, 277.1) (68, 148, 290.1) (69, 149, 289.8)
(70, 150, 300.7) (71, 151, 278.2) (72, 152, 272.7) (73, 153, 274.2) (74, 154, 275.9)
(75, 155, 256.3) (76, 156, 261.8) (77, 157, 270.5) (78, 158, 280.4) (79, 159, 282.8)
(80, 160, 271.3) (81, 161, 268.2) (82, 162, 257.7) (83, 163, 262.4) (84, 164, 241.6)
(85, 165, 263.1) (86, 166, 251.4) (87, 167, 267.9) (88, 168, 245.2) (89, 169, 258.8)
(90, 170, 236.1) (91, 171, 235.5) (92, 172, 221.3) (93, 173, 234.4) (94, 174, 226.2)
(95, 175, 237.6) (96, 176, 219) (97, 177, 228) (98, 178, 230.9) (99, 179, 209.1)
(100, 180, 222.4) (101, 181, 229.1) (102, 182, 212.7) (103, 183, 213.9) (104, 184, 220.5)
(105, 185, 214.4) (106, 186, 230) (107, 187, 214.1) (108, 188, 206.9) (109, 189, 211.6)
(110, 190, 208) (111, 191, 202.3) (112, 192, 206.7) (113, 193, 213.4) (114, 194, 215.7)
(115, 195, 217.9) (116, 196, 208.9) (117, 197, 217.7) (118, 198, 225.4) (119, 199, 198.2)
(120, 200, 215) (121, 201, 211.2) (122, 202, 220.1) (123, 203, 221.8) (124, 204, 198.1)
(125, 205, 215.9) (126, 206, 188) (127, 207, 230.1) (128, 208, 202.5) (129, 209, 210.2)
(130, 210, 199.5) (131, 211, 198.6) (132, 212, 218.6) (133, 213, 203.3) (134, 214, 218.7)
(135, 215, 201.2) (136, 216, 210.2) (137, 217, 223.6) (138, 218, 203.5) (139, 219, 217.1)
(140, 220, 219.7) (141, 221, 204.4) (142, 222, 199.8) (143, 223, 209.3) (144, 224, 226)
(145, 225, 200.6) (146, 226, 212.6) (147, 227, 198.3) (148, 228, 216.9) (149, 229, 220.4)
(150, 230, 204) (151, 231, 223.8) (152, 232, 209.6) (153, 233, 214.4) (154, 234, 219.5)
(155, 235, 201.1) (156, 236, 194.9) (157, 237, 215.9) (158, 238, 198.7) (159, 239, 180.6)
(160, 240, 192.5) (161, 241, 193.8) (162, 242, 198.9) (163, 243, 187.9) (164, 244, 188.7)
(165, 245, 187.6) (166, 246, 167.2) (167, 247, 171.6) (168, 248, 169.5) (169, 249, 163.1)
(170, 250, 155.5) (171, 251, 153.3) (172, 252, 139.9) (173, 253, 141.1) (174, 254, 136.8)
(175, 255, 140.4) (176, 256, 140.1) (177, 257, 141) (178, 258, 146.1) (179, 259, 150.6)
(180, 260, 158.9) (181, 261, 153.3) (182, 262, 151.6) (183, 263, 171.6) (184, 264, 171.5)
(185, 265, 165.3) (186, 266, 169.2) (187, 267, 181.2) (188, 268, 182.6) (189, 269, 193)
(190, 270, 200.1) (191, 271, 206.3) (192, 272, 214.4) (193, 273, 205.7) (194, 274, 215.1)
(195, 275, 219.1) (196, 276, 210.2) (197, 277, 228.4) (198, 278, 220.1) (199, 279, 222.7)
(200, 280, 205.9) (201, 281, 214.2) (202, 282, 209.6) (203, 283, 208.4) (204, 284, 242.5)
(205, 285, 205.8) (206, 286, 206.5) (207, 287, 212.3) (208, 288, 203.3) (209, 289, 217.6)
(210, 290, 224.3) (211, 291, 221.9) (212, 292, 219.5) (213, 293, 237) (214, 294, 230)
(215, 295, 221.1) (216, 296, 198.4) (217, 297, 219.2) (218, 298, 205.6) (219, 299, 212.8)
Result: 0.9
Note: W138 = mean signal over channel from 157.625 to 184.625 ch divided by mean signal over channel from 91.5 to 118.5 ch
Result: 1.15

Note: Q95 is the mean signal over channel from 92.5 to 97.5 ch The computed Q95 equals 216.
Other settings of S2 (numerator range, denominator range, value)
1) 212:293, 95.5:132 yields 0.92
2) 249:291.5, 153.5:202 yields 0.80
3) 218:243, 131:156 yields 0.79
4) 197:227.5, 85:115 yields 0.99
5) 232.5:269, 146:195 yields 0.71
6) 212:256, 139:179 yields 0.75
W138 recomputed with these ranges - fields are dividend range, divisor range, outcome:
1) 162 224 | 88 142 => 1.01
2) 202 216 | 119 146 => 0.89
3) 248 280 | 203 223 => 0.84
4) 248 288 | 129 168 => 0.70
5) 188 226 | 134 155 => 0.79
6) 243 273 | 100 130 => 0.80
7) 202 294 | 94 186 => 0.84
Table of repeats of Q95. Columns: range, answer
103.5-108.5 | 208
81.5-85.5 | 227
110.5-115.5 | 206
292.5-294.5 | 234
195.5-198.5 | 217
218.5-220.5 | 218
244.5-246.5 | 177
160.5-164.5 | 257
